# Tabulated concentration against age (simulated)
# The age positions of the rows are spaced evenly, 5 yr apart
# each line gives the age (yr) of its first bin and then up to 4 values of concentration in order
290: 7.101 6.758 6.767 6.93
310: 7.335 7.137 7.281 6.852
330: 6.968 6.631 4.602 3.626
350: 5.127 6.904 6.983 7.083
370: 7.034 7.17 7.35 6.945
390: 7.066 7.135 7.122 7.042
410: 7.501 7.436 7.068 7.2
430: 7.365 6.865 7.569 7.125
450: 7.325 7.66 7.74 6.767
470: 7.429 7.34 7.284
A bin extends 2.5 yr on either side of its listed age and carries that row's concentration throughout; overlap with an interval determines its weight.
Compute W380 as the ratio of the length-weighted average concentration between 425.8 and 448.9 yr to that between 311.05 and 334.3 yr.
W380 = 1.0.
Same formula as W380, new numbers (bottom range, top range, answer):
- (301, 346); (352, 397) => 1.09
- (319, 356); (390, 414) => 1.22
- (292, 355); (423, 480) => 1.15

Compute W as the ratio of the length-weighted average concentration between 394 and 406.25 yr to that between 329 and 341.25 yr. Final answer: 1.2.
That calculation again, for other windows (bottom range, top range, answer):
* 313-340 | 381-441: 1.06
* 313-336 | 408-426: 1.04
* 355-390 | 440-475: 1.04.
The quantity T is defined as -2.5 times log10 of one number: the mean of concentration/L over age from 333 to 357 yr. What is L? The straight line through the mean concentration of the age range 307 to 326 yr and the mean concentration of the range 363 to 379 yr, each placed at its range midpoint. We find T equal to 0.32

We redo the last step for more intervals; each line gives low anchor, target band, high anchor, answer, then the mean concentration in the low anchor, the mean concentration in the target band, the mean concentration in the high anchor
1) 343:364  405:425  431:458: -0.07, 5.81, 7.28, 7.32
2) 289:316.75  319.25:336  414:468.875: 0.02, 7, 6.92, 7.28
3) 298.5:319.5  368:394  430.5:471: 0.01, 7.08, 7.12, 7.31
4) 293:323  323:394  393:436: 0.10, 7.04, 6.46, 7.2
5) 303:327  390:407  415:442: 0.02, 7.12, 7.1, 7.23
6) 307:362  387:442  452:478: -0.04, 6.31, 7.21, 7.38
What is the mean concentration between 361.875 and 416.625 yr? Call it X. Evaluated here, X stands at 7.16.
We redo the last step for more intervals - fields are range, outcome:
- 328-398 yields 6.47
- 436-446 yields 7.31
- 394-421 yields 7.23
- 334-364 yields 5.67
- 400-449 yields 7.24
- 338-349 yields 4.23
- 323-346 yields 5.85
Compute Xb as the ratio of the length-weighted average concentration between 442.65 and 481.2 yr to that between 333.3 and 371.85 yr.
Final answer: 1.2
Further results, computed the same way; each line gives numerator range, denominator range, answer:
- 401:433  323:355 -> 1.27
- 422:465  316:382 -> 1.14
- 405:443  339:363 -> 1.31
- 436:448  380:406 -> 1.03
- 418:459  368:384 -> 1.02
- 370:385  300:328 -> 1.01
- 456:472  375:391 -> 1.03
